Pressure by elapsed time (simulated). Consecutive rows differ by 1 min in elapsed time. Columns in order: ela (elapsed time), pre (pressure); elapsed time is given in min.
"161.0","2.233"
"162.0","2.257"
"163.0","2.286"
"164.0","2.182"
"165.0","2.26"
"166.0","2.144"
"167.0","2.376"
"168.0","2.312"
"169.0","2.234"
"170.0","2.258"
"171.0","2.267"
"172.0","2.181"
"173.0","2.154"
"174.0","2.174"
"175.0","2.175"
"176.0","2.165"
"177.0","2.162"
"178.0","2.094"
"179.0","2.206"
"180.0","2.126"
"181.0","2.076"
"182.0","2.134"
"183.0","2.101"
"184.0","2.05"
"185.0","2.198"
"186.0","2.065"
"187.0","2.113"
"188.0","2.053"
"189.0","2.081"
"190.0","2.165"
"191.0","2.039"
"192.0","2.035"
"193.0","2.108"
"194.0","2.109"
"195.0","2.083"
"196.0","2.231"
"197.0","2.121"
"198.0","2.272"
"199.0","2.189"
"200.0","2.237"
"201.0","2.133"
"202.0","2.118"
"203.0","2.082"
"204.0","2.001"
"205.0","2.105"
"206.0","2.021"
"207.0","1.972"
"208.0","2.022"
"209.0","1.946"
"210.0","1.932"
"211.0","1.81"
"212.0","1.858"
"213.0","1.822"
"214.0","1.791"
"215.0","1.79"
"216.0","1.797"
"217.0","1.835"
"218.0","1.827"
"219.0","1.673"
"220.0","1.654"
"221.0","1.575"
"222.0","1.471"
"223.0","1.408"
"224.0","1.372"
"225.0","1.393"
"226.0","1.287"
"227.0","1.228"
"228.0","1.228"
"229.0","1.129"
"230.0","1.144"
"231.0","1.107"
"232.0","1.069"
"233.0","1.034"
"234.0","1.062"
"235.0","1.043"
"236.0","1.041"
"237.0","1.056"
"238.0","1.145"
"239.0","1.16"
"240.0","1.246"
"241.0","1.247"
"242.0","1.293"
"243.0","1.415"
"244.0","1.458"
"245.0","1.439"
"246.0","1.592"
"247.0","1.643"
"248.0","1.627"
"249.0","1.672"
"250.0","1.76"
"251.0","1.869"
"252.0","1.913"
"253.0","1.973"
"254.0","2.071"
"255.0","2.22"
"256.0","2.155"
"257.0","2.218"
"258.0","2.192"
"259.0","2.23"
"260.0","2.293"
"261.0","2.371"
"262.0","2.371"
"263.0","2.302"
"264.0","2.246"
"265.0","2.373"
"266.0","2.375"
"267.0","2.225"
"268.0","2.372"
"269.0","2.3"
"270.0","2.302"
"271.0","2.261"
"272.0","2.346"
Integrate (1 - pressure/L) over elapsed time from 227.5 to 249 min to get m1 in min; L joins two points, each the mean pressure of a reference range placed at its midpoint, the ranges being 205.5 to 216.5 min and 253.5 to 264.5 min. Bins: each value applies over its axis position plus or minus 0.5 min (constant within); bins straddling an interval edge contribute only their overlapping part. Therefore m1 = 8.6 min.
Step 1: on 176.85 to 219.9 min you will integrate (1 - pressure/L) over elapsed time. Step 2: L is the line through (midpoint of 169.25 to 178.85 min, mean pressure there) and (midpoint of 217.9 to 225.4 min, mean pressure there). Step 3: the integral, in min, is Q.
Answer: -4.4 min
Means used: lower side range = 2.18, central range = 2.03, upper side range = 1.53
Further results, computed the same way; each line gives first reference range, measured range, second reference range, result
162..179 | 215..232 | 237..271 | 4.8 min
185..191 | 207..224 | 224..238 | -3.0 min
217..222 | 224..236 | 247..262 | 4.2 min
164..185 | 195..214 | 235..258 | -1.0 min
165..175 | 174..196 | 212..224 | -0.6 min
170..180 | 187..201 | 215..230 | -1.7 min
